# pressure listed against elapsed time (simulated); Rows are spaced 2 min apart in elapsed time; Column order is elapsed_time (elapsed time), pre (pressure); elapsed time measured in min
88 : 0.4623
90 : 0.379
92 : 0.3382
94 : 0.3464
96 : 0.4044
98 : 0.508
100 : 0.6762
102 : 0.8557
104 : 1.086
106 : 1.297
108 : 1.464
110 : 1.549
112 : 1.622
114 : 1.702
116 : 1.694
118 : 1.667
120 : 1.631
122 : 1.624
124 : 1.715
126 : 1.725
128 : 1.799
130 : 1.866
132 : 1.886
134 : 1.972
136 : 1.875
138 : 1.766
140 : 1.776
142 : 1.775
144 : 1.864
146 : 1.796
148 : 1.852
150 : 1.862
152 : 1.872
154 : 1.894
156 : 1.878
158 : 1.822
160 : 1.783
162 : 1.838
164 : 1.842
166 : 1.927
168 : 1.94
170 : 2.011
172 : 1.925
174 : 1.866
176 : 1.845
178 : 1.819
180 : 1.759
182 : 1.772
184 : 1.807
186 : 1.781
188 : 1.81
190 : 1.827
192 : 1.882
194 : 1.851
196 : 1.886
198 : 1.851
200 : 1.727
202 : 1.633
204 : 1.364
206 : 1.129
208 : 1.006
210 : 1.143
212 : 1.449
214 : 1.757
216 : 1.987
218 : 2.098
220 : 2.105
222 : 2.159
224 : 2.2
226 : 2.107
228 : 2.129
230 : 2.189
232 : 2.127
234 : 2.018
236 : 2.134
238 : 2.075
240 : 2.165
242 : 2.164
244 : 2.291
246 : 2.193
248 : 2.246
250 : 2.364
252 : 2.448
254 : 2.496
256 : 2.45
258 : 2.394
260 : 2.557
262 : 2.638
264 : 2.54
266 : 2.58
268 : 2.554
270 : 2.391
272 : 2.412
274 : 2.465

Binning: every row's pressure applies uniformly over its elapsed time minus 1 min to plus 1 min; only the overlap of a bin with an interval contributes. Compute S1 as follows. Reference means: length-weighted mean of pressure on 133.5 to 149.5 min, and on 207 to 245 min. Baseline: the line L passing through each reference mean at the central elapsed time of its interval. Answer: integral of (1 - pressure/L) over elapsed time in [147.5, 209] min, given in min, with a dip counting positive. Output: 3.61 min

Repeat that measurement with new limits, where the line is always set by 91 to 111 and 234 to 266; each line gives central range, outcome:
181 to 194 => -0.75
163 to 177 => -3.34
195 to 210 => 2.97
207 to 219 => 2.46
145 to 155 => -3.83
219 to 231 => -0.33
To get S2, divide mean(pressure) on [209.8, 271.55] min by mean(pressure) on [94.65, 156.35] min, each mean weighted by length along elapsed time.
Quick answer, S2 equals 1.41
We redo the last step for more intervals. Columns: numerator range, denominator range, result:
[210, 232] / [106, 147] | 1.15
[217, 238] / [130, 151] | 1.15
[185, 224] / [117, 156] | 0.95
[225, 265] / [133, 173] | 1.23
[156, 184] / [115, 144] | 1.05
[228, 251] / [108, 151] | 1.24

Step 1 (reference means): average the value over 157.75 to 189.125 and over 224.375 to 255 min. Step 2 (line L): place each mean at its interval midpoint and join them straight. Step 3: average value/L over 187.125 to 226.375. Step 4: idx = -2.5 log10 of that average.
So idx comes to 0.17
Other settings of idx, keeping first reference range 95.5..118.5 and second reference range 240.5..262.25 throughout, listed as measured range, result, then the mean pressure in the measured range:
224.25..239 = 0.049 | 2.12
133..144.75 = -0.241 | 1.84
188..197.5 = 0.028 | 1.86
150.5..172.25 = -0.142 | 1.88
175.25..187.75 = 0.010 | 1.8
